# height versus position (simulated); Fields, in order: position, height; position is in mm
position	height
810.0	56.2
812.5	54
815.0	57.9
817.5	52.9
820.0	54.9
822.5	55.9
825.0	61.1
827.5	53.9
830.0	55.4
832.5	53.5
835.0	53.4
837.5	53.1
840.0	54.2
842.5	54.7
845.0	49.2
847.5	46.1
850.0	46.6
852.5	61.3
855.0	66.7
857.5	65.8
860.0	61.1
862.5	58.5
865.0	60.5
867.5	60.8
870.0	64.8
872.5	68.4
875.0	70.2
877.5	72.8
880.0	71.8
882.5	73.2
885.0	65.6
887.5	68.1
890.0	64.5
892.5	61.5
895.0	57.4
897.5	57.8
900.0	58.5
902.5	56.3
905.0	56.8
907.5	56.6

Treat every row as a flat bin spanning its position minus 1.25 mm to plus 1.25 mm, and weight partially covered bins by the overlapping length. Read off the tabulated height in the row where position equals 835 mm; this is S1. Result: 53.4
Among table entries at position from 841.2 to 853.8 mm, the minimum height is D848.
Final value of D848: 46.1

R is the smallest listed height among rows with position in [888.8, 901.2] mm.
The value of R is 57.4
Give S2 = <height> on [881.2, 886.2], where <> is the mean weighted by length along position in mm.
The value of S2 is 69.5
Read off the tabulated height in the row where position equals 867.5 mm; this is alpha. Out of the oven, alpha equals 60.8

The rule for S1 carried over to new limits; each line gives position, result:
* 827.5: 53.9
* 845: 49.2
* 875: 70.2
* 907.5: 56.6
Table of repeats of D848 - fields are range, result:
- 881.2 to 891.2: 64.5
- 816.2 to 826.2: 52.9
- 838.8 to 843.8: 54.2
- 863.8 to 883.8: 60.5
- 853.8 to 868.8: 58.5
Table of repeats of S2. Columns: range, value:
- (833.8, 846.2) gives 52.9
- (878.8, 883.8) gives 72.4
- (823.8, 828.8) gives 57.4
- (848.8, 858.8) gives 60.2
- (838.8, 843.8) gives 54.4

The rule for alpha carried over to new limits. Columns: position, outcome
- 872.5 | 68.4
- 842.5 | 54.7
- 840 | 54.2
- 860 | 61.1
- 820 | 54.9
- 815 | 57.9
